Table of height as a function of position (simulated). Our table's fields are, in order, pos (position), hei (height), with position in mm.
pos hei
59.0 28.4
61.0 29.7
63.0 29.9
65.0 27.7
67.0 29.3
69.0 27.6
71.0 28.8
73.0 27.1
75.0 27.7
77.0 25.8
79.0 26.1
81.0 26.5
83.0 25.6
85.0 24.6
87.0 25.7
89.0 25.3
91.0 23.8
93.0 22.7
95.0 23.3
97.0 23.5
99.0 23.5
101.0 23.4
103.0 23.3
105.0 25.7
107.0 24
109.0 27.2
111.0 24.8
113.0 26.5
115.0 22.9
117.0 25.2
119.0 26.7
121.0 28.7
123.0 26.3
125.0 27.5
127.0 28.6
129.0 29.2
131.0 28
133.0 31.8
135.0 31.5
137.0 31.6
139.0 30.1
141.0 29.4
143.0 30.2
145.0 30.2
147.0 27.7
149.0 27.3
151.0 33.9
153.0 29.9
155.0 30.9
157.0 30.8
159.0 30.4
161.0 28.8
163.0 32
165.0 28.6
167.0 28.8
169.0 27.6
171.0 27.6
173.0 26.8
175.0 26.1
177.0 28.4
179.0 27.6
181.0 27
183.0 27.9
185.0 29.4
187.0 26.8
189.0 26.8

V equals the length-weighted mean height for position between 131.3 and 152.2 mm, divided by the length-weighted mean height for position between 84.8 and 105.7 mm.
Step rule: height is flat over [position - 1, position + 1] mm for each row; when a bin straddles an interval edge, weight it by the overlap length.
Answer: 1.3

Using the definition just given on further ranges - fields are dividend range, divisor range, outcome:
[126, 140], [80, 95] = 1.22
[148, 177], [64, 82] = 1.07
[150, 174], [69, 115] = 1.18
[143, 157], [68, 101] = 1.18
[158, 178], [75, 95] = 1.13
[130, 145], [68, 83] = 1.12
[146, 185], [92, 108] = 1.22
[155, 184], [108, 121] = 1.11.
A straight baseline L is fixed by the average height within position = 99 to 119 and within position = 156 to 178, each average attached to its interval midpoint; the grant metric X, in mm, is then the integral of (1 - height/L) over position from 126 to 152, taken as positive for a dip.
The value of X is -3.04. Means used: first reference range 24.8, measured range 30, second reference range 28.7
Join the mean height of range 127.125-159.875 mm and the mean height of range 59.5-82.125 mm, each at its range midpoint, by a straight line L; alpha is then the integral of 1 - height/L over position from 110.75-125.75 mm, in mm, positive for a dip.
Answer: 1.6 mm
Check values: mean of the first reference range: 27.8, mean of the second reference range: 30.1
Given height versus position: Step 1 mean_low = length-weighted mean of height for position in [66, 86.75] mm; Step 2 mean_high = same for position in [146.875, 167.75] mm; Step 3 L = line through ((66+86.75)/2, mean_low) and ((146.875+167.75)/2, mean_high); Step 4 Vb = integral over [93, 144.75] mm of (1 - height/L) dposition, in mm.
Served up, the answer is 3.1 mm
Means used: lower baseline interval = 26.9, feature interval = 26.9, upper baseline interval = 30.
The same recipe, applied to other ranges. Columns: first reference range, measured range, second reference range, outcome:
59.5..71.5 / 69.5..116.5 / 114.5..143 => 5.8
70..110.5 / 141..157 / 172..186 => -1.9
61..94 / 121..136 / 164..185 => -1.0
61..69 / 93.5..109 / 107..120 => 1.4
